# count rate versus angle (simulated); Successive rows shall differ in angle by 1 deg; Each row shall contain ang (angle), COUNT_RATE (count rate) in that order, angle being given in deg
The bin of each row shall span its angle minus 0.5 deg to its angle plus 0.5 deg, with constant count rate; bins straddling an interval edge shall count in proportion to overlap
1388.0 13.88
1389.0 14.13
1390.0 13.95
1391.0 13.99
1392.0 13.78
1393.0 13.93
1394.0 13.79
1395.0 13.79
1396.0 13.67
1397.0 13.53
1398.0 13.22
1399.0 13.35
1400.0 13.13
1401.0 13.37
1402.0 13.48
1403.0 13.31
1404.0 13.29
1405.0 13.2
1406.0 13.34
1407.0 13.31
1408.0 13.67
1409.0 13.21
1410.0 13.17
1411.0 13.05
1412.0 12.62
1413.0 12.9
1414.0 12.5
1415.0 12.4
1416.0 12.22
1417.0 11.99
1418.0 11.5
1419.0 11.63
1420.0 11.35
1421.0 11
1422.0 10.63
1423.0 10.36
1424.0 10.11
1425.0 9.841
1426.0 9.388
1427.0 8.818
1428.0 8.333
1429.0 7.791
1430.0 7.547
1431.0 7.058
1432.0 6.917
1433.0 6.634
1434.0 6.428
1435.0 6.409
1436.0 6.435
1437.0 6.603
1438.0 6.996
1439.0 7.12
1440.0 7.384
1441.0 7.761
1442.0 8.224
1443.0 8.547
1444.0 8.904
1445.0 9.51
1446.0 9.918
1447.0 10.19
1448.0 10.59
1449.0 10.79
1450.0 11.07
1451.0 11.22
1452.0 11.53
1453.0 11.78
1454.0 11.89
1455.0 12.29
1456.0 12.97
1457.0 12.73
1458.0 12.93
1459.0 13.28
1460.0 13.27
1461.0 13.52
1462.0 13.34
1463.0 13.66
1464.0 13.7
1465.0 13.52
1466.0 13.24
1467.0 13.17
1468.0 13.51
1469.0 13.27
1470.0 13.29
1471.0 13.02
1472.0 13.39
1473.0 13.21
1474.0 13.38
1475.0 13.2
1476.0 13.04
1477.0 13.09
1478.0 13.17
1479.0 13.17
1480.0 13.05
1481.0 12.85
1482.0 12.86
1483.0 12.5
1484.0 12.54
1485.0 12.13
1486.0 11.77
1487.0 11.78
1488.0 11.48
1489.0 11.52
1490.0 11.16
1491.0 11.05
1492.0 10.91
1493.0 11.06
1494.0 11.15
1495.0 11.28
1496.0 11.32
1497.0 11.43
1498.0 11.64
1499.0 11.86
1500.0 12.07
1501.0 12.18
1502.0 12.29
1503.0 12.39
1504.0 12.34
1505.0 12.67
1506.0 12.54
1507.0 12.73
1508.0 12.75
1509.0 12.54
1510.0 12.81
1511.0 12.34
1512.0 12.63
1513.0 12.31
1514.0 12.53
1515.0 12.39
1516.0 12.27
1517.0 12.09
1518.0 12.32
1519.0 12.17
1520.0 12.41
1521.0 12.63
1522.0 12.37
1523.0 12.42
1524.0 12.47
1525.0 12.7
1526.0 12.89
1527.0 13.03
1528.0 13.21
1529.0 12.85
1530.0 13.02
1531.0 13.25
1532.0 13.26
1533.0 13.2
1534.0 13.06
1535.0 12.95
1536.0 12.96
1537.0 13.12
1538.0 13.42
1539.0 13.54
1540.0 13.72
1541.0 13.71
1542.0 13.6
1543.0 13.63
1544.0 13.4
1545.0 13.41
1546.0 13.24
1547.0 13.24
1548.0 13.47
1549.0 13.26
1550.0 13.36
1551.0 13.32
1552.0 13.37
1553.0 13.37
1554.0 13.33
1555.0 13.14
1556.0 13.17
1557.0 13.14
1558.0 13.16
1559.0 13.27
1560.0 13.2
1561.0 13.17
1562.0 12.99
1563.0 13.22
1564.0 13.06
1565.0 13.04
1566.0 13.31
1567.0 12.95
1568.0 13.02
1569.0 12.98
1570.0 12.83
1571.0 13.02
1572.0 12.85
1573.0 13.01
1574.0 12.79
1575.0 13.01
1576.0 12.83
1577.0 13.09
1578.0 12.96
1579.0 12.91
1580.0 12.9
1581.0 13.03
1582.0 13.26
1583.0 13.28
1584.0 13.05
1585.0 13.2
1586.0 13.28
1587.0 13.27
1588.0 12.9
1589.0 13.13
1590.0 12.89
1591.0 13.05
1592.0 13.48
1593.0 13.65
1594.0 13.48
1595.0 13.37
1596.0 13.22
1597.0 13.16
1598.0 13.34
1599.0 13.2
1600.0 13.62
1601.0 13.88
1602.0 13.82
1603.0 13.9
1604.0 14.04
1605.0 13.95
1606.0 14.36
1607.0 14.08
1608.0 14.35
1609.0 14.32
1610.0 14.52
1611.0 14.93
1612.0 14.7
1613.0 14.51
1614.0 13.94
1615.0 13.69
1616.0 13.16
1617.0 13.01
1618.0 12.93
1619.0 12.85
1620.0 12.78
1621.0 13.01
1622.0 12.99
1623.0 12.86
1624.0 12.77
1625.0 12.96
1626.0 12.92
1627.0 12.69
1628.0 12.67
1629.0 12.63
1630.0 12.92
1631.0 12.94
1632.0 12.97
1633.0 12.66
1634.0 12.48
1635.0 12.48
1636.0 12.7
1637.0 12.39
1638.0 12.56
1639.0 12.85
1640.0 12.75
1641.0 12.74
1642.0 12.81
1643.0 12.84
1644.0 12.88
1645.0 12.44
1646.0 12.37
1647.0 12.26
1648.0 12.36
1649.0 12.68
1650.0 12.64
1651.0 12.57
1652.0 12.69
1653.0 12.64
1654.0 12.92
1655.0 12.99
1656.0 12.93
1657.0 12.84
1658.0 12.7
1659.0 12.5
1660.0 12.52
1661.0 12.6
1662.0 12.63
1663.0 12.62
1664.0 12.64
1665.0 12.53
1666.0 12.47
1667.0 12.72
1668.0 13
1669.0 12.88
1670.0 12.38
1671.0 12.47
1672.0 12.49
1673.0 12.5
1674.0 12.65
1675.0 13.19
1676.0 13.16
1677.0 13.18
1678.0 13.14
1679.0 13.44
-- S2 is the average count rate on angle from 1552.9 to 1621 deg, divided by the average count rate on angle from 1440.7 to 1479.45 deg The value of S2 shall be 1.10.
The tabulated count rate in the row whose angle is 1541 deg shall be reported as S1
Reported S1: 13.71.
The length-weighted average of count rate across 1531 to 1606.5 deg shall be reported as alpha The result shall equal 13.3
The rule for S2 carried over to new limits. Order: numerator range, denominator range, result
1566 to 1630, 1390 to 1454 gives 1.22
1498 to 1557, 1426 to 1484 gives 1.18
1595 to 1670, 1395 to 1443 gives 1.23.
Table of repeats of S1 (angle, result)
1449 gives 10.79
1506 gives 12.54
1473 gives 13.21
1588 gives 12.9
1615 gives 13.69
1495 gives 11.28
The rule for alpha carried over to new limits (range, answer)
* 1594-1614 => 13.9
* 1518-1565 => 13.1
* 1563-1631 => 13.3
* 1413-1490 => 11.1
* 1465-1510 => 12.4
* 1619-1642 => 12.8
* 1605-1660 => 13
